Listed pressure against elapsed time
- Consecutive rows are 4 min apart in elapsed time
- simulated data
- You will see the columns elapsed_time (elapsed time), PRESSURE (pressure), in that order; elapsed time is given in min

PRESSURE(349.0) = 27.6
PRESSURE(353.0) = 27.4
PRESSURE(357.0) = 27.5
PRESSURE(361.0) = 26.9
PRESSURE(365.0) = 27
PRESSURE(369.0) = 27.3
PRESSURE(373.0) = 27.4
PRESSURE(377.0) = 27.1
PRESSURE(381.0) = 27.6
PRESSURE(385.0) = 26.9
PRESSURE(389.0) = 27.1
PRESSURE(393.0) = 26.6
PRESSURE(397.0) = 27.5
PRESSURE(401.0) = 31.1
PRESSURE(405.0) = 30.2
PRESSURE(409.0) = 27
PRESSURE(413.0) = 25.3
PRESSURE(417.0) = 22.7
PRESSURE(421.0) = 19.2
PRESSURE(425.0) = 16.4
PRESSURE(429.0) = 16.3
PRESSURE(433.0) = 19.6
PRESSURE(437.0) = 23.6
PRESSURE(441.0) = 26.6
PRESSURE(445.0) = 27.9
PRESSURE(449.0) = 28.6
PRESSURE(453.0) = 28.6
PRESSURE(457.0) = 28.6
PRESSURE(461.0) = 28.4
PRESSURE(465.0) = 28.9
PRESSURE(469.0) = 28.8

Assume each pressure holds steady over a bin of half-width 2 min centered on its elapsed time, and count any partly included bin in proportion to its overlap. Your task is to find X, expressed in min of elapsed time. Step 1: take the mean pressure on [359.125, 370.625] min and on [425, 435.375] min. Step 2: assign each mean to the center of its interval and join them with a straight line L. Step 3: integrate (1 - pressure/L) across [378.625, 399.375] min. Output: -3.1 min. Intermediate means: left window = 27.1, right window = 17.9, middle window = 27.2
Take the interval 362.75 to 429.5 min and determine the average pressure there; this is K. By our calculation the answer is 25.7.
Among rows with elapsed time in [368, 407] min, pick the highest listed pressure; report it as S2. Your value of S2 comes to 31.1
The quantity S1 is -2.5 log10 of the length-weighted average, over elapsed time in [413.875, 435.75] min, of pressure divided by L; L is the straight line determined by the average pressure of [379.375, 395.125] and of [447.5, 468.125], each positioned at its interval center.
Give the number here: 0.40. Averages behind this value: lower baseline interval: 27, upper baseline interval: 28.6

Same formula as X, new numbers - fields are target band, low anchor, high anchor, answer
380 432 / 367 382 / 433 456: 4.3 min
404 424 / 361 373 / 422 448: -0.5 min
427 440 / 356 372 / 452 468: 3.6 min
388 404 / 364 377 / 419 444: -2.5 min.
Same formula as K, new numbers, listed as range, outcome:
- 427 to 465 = 25.5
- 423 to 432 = 16.7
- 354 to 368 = 27.2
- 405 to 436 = 21.6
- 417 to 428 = 18.6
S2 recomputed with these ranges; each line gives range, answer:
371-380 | 27.4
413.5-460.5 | 28.6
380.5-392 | 27.6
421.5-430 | 16.4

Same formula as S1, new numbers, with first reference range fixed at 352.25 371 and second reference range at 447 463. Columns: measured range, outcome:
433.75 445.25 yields 0.13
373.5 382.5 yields 0.00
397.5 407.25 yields -0.09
